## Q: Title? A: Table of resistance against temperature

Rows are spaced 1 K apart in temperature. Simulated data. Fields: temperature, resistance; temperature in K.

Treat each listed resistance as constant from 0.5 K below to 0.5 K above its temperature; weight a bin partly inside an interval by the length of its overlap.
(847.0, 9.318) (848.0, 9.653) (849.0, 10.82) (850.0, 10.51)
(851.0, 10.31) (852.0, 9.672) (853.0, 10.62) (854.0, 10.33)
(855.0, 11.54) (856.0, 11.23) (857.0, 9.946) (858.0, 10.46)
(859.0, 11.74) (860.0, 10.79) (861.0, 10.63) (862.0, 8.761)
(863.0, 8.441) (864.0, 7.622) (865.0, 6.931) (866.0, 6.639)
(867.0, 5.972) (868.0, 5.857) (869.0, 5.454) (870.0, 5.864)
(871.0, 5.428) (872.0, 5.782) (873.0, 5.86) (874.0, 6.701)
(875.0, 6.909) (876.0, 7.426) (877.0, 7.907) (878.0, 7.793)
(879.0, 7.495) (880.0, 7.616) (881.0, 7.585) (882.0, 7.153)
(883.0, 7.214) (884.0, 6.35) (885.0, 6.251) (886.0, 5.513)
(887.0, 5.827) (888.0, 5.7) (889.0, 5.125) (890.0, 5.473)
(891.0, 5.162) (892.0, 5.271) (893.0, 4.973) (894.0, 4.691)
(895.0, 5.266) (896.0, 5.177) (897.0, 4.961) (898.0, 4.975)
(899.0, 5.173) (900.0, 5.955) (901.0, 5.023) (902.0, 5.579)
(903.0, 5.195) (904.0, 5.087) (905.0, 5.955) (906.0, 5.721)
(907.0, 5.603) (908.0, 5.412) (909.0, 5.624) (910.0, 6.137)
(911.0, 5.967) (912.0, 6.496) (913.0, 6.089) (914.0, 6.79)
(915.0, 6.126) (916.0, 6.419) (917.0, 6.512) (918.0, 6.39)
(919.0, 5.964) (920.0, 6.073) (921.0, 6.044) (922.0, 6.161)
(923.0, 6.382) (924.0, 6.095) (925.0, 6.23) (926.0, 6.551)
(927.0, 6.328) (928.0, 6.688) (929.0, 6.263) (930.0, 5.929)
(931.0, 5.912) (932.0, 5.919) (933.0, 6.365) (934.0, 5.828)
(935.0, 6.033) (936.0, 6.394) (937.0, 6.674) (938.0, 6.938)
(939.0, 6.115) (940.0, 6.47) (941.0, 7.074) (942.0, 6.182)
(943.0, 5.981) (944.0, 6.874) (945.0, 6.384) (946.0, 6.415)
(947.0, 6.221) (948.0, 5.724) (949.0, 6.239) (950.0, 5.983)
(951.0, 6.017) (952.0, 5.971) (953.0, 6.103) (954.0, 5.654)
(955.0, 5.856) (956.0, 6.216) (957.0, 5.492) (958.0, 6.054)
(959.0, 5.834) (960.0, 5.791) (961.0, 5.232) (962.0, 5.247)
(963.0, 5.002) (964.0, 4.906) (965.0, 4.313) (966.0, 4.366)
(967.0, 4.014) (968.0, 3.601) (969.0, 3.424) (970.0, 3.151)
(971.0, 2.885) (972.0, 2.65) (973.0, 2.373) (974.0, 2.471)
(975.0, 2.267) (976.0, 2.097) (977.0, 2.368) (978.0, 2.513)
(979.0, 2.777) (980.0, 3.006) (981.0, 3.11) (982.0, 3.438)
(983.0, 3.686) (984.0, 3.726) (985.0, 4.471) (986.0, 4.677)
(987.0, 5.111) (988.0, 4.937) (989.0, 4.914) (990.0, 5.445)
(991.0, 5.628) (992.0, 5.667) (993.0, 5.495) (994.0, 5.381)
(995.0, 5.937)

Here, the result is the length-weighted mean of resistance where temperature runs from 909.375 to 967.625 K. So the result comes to 6.02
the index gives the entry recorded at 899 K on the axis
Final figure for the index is 5.173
